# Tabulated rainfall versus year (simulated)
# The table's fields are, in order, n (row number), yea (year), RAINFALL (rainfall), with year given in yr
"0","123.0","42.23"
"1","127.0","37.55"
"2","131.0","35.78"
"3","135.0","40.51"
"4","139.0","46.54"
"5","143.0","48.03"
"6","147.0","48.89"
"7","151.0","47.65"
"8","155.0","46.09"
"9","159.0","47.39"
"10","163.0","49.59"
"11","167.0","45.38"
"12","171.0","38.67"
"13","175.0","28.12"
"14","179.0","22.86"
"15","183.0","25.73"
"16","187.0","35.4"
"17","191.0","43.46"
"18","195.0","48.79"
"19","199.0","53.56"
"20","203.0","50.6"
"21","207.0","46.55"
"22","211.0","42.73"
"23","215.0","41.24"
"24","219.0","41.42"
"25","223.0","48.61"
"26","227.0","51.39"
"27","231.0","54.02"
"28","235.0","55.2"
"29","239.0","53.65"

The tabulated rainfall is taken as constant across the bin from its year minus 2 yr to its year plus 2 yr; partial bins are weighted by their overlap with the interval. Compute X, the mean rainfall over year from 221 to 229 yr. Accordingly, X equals 50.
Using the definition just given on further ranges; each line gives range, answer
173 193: 31.1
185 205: 46.4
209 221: 41.8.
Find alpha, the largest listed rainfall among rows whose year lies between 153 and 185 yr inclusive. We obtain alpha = 49.59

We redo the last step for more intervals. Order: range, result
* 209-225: 48.61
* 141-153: 48.89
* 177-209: 53.56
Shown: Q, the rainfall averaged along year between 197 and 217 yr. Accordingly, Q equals 46.9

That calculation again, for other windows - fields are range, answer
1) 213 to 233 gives 47.3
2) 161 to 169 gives 47.5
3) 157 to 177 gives 41.8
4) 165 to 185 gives 32.2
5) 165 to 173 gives 42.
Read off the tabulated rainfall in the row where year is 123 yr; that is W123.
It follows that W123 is 42.23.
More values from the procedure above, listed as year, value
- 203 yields 50.6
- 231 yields 54.02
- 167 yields 45.38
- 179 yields 22.86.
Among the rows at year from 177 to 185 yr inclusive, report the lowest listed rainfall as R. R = 22.86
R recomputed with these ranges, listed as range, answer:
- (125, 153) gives 35.78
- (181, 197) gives 25.73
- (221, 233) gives 48.61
